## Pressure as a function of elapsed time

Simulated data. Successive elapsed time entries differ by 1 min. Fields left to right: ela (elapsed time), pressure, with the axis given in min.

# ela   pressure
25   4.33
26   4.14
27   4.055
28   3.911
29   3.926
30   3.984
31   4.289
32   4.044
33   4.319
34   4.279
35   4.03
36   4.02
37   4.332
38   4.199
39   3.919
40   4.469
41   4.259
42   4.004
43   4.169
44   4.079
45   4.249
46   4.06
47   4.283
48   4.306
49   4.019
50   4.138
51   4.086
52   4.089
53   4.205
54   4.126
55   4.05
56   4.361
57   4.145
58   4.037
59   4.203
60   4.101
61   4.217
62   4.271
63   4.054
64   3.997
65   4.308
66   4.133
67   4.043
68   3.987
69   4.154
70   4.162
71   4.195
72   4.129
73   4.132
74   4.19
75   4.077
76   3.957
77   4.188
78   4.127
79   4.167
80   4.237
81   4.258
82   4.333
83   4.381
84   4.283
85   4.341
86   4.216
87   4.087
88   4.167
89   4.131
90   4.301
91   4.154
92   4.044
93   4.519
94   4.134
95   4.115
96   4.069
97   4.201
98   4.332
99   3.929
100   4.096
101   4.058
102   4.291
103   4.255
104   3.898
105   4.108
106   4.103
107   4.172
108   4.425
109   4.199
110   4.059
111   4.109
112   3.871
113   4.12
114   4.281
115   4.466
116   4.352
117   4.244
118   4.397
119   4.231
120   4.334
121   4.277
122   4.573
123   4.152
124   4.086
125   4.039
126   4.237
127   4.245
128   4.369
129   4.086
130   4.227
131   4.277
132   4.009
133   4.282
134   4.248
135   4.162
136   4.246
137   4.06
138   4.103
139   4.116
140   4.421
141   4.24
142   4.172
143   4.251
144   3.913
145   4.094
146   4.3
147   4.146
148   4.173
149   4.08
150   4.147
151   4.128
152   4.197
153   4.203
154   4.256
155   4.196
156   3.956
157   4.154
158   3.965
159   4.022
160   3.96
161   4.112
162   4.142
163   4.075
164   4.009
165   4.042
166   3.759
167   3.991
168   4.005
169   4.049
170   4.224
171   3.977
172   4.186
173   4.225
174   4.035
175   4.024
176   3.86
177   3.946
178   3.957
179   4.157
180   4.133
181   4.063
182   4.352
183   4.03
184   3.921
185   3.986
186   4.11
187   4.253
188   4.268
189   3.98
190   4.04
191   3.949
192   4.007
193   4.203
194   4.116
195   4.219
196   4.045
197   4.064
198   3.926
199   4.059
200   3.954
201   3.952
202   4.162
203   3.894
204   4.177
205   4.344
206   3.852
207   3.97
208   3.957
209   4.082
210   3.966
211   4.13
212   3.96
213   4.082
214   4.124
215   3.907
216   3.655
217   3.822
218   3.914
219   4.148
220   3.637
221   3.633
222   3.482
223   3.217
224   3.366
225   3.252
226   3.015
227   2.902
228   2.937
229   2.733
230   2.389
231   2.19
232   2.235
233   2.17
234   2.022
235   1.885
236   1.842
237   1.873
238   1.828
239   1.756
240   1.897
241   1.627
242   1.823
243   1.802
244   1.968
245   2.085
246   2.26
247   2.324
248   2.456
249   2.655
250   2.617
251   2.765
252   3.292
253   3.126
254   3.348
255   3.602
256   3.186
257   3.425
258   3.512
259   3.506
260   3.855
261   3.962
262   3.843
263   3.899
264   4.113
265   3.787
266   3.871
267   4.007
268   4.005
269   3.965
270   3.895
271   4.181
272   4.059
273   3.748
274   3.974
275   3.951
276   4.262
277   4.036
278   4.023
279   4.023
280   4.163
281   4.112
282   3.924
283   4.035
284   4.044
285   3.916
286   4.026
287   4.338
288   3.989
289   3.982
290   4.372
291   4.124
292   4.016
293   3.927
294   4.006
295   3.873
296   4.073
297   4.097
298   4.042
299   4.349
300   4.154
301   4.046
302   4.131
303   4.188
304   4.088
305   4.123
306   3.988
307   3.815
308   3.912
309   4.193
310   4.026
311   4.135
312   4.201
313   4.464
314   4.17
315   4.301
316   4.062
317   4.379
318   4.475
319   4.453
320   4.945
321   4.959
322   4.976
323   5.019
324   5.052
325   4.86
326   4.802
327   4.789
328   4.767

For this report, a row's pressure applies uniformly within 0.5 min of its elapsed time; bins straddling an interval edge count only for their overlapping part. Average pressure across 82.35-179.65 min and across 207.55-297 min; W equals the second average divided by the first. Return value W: 0.82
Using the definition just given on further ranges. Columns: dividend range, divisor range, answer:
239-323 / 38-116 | 0.90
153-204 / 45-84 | 0.98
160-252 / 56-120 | 0.83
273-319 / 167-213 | 1.01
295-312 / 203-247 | 1.35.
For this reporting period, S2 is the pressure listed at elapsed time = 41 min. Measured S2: 4.259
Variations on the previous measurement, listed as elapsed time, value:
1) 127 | 4.245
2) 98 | 4.332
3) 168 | 4.005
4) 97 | 4.201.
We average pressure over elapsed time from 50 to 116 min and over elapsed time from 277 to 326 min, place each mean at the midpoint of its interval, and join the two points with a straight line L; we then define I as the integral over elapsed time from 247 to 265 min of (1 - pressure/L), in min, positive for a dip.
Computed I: 3.7 min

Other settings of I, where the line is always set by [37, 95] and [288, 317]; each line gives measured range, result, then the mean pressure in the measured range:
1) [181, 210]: 0.5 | 4.07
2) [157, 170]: 0.4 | 4.02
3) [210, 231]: 3.2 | 3.49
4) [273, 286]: 0.3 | 4.03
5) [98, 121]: -0.2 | 4.19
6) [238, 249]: 5.6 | 2.02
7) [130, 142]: -0.1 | 4.2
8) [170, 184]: 0.2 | 4.07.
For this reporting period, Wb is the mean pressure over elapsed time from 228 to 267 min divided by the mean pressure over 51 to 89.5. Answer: 0.7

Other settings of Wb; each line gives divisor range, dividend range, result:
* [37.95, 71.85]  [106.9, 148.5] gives 1.01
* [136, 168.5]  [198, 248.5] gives 0.76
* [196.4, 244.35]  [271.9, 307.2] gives 1.27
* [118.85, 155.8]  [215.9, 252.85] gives 0.63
